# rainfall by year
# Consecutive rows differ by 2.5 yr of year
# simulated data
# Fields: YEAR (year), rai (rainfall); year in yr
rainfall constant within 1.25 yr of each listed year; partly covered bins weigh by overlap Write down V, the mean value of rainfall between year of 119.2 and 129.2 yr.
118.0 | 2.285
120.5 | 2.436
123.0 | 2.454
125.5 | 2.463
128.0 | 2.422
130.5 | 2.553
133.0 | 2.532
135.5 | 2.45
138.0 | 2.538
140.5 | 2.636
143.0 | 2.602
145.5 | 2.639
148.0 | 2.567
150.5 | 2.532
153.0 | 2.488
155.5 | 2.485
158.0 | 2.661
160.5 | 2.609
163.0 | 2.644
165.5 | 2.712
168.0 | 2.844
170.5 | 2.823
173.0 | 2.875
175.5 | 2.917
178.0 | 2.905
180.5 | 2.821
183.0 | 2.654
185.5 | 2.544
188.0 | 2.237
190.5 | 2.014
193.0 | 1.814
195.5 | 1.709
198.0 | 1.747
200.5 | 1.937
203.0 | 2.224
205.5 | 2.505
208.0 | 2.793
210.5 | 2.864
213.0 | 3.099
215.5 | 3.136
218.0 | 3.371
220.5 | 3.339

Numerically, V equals 2.44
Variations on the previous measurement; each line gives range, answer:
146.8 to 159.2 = 2.55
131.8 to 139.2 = 2.51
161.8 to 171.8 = 2.76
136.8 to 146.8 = 2.6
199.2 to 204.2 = 2.08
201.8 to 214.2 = 2.7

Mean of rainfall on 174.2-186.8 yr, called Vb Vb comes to 2.77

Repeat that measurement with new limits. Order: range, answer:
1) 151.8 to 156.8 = 2.49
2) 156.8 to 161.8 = 2.63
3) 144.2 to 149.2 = 2.6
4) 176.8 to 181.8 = 2.86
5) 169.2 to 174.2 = 2.85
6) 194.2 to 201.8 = 1.8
